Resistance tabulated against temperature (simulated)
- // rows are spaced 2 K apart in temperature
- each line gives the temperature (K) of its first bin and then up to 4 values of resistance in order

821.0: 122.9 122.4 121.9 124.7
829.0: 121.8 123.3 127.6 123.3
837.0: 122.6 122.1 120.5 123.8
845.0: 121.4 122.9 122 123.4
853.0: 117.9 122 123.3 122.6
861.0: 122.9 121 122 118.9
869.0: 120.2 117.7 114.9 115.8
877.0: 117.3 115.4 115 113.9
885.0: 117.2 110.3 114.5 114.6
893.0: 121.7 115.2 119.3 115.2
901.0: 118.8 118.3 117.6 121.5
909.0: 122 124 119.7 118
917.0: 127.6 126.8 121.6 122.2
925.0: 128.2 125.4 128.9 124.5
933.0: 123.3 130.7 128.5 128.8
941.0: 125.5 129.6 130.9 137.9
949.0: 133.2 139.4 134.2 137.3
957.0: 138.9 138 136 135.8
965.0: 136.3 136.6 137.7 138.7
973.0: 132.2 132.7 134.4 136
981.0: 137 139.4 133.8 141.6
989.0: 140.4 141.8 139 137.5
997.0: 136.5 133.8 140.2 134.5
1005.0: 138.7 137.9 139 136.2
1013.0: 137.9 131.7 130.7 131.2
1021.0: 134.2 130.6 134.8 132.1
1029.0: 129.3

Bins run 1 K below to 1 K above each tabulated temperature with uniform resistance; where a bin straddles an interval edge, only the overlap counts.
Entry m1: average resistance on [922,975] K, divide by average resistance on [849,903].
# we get 1.12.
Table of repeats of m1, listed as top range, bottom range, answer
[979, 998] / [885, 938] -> 1.14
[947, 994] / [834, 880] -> 1.14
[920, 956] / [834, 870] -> 1.06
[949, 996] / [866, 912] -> 1.17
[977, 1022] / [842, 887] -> 1.14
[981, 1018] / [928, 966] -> 1.04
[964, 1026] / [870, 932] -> 1.14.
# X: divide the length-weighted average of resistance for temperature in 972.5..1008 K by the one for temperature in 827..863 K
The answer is 1.12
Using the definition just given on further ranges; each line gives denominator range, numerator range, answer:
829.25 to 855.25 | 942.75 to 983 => 1.11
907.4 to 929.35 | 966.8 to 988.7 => 1.10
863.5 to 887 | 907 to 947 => 1.08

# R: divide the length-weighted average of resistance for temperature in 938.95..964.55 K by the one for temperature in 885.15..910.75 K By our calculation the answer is 1.14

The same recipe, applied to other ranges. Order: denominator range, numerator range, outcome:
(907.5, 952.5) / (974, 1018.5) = 1.08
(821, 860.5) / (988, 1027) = 1.11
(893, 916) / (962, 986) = 1.14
